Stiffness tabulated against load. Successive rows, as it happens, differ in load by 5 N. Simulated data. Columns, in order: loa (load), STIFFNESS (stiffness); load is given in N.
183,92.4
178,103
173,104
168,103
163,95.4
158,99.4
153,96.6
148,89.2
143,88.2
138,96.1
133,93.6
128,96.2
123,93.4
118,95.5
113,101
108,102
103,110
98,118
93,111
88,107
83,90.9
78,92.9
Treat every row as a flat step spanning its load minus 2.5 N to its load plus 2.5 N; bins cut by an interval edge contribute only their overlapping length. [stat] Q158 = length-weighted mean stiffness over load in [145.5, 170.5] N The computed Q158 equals 96.7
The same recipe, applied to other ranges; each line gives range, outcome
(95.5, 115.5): 108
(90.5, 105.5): 113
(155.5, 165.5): 97.4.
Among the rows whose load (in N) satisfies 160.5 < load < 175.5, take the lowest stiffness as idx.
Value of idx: 95.4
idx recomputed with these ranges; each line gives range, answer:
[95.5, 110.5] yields 102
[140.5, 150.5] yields 88.2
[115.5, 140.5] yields 93.4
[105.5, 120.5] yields 95.5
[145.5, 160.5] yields 89.2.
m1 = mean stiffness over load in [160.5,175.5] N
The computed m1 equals 101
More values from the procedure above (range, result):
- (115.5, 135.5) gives 94.7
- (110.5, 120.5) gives 98.2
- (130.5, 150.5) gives 91.8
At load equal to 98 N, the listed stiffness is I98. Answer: 118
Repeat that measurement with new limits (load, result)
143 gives 88.2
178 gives 103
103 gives 110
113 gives 101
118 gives 95.5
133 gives 93.6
